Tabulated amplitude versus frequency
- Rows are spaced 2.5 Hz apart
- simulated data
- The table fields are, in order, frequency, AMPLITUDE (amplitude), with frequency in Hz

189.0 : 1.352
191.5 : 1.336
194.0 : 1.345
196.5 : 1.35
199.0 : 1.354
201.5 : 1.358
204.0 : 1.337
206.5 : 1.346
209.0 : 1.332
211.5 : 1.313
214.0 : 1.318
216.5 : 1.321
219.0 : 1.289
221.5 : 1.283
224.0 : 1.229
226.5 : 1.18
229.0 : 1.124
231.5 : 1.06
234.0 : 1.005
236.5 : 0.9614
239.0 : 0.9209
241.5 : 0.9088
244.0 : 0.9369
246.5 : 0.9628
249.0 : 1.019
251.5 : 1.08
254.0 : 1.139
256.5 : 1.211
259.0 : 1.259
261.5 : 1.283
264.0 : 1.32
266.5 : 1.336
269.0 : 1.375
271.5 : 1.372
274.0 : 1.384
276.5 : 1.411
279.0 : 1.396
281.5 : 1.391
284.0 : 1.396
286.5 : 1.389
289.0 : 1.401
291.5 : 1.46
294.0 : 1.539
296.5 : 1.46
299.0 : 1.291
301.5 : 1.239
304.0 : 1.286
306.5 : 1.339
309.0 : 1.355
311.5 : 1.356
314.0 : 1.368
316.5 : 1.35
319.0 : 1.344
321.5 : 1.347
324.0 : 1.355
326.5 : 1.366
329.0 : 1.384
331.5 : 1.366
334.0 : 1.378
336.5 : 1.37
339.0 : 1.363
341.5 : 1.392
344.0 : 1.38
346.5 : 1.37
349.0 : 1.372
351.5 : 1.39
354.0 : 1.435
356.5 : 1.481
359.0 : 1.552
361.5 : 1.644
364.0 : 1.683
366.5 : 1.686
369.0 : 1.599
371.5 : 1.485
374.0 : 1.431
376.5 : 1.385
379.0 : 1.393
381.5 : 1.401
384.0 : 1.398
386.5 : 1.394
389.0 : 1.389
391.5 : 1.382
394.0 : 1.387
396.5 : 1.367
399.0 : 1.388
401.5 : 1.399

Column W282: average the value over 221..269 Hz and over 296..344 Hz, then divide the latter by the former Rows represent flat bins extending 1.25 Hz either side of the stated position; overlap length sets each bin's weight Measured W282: 1.21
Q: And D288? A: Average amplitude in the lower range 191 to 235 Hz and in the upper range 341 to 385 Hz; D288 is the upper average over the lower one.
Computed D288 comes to 1.16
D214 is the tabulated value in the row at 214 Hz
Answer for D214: 1.318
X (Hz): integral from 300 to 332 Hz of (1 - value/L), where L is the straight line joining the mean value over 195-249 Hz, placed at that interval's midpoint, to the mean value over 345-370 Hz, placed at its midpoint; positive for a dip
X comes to 1.7 Hz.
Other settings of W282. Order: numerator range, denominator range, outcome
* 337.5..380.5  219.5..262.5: 1.35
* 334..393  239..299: 1.14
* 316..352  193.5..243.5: 1.13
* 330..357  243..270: 1.18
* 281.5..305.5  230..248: 1.43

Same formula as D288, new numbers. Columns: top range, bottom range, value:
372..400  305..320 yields 1.03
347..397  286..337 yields 1.07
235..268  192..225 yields 0.84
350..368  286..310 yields 1.13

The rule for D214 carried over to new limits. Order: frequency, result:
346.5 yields 1.37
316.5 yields 1.35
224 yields 1.229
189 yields 1.352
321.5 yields 1.347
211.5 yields 1.313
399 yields 1.388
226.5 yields 1.18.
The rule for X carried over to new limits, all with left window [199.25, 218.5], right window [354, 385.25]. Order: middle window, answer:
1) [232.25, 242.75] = 3.1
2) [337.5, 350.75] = 0.9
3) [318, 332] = 1.0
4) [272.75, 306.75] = 0.8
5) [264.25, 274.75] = 0.3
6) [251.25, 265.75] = 1.6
